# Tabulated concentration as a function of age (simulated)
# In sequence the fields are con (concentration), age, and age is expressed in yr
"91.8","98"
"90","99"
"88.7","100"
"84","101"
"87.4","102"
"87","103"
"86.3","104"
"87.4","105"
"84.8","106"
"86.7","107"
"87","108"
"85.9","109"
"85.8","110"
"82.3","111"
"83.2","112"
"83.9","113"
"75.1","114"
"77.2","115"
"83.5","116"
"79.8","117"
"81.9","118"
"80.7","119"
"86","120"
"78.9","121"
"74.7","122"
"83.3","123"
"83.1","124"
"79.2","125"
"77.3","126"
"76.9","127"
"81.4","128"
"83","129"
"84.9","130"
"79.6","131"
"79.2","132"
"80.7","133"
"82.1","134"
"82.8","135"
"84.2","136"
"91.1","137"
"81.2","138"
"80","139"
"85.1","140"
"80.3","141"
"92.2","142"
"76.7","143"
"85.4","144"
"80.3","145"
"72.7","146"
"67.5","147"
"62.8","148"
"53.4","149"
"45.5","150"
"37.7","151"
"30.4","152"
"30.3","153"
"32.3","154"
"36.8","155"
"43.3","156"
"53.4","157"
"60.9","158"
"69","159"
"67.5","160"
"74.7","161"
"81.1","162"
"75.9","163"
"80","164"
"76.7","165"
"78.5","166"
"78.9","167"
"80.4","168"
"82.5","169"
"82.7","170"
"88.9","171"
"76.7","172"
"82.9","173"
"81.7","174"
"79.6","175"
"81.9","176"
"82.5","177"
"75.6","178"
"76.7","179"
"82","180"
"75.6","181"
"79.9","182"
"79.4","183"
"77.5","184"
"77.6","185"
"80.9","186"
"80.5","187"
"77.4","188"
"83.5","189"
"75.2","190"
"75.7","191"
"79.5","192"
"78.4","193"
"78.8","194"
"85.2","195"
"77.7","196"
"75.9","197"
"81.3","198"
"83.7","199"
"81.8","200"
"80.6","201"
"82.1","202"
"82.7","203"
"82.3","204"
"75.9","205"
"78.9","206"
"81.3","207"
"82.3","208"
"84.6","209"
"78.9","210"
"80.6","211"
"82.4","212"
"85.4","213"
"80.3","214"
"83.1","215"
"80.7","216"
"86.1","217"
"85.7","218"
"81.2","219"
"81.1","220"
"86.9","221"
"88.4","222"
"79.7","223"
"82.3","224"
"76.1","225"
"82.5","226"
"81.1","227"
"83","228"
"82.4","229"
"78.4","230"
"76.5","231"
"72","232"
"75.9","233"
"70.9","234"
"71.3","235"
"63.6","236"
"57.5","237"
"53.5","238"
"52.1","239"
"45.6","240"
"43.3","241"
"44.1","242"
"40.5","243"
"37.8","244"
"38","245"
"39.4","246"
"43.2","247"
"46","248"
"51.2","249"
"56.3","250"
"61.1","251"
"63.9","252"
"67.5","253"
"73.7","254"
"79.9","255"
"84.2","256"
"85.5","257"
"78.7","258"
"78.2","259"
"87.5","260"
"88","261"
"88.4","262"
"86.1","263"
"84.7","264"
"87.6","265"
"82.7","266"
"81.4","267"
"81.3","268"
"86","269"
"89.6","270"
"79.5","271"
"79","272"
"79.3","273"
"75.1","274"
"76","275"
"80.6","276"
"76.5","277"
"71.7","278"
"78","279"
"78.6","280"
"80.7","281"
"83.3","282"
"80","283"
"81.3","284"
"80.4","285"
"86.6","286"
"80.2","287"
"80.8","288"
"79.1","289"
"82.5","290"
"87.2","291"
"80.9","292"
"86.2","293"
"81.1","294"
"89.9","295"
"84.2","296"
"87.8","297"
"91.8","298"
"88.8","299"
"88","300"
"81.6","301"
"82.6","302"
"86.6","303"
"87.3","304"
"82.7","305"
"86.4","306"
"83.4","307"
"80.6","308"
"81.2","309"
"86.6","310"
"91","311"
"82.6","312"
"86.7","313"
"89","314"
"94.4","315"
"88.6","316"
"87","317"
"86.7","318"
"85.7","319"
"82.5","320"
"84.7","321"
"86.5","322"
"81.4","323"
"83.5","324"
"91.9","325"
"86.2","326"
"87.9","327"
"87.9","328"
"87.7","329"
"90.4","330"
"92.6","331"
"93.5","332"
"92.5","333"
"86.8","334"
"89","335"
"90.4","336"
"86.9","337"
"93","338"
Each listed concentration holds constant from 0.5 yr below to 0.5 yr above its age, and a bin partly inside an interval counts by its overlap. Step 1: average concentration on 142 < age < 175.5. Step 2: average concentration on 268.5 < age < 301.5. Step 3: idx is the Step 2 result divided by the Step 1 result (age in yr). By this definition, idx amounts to 1.22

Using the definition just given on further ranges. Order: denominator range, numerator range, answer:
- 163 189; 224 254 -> 0.76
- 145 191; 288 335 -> 1.23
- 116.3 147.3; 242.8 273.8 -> 0.88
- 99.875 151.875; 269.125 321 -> 1.05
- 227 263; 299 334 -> 1.33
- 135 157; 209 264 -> 1.10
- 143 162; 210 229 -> 1.45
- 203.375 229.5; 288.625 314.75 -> 1.04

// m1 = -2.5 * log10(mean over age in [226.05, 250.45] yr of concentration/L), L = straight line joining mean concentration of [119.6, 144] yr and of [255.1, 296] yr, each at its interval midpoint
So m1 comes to 0.36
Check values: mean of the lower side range 81.9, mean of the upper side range 82.1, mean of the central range 58.9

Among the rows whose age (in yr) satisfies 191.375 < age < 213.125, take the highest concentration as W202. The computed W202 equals 85.4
